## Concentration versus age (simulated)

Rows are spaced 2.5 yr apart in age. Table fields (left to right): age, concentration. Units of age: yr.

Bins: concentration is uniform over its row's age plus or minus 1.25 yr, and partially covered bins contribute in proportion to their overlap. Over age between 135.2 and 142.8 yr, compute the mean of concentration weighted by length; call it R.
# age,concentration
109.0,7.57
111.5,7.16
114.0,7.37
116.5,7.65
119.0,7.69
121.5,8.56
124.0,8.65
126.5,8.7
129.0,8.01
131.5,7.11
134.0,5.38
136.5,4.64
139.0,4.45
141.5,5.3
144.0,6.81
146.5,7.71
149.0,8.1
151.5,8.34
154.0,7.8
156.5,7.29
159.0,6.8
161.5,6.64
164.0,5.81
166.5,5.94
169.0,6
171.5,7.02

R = 4.81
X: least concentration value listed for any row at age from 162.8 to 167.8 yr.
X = 5.81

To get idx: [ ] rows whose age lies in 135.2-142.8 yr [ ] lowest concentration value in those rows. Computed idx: 4.45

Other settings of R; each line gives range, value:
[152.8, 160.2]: 7.3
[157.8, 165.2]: 6.42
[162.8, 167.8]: 5.88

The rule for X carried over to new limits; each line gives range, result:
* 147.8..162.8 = 6.64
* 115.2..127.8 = 7.65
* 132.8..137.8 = 4.64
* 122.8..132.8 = 7.11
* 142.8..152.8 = 6.81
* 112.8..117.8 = 7.37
